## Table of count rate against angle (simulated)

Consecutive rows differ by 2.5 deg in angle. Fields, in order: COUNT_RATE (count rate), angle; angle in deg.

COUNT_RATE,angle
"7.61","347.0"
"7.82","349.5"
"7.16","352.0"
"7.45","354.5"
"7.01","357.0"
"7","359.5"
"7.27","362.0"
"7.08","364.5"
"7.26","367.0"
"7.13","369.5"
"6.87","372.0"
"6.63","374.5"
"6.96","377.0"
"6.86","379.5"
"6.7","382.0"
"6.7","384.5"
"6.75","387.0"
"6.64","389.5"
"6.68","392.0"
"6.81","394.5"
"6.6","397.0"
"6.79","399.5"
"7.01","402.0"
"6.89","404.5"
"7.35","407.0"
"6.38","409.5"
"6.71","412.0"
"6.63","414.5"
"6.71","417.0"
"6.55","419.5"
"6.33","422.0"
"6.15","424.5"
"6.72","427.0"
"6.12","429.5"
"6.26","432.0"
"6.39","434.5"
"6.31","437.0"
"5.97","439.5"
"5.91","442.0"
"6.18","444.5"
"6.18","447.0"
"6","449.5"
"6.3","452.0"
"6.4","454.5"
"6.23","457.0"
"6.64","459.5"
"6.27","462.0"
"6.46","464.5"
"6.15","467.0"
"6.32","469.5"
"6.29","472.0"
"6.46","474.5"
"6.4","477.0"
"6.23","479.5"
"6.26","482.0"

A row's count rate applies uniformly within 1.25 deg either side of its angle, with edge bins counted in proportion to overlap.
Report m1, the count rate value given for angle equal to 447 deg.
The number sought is 6.18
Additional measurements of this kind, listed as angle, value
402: 7.01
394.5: 6.81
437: 6.31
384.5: 6.7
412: 6.71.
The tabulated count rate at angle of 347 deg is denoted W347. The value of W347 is 7.61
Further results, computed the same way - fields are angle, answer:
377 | 6.96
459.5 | 6.64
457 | 6.23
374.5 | 6.63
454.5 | 6.4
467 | 6.15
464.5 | 6.46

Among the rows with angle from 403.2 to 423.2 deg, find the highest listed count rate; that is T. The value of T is 7.35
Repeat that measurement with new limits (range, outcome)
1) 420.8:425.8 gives 6.33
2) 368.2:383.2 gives 7.13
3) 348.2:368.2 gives 7.82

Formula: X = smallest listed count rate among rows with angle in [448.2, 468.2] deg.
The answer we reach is 6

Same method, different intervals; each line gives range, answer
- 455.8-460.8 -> 6.23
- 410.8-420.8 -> 6.55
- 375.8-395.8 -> 6.64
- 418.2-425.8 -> 6.15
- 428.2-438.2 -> 6.12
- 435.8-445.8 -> 5.91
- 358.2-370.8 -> 7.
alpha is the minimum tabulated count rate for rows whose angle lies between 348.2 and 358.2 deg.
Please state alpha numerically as 7.01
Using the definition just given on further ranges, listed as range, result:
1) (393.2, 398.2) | 6.6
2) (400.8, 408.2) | 6.89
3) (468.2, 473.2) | 6.29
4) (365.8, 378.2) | 6.63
